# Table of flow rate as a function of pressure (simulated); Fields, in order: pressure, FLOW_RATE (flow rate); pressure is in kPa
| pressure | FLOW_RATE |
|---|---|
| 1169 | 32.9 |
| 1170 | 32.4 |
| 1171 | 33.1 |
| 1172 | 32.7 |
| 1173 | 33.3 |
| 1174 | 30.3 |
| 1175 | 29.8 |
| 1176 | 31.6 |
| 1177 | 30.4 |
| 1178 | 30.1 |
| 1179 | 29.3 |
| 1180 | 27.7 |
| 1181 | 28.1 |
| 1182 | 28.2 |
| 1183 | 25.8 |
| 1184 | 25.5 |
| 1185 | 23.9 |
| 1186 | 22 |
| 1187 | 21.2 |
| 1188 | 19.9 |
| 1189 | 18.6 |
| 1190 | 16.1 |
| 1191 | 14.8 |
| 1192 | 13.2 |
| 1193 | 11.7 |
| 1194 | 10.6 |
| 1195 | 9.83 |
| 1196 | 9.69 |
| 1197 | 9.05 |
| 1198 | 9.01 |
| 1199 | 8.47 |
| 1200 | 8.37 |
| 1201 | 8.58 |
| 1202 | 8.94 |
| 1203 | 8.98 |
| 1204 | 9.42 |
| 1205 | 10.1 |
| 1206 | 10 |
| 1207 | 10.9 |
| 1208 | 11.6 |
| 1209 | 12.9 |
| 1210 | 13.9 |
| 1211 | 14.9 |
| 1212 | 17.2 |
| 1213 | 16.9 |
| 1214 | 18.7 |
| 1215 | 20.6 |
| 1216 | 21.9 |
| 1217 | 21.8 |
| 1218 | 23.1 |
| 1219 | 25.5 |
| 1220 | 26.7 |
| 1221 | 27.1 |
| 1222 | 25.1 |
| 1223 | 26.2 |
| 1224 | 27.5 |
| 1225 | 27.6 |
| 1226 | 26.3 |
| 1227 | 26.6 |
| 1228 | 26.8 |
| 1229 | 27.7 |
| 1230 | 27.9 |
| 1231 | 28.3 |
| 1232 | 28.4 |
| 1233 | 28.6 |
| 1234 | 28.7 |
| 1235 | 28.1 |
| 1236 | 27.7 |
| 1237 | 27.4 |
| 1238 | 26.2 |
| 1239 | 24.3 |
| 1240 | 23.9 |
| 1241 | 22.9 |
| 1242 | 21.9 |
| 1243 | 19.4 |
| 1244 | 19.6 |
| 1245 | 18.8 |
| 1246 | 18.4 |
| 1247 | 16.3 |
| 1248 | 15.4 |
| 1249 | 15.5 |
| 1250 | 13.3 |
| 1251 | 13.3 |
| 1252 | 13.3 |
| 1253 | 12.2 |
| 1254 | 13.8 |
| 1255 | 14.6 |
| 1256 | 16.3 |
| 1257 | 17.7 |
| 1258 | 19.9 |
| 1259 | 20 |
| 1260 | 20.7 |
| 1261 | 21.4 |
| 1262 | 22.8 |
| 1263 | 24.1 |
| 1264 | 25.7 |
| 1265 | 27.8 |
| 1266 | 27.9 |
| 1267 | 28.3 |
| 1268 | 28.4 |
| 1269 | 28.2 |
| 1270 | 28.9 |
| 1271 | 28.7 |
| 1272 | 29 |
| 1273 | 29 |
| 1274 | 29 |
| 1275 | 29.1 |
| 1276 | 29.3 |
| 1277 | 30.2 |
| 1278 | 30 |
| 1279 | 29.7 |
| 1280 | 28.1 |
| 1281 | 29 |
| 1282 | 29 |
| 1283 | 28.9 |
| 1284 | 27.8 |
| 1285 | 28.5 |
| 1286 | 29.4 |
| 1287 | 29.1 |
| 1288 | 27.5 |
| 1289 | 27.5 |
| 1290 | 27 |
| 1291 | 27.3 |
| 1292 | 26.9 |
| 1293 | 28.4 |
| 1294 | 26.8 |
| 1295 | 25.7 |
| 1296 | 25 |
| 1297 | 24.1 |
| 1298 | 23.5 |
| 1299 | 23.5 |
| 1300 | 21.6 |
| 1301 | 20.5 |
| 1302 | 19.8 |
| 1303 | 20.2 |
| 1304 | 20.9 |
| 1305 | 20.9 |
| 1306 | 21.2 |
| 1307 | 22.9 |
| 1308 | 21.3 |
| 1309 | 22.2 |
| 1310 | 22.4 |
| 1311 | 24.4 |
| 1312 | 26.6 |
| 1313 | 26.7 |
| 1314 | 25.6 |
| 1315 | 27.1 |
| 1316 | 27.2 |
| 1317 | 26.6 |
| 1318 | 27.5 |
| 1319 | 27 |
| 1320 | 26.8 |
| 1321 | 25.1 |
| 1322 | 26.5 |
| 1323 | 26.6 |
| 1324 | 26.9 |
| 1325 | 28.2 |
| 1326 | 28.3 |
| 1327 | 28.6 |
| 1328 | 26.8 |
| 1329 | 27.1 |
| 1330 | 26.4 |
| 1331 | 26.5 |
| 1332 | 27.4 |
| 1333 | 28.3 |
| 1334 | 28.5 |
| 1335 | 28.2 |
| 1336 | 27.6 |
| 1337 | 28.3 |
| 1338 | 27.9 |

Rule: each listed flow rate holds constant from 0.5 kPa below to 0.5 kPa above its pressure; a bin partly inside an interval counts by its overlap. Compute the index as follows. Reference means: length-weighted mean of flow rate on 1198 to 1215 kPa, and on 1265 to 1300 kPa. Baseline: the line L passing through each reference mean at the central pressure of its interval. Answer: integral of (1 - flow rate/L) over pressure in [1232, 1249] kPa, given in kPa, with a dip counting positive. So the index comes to -3.7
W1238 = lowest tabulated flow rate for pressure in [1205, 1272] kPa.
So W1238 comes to 10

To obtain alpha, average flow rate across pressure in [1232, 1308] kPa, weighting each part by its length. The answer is 24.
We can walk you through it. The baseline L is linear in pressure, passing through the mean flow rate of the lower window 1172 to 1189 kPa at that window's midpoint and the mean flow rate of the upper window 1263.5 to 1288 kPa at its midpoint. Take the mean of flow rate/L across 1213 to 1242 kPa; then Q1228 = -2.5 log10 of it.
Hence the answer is 0.10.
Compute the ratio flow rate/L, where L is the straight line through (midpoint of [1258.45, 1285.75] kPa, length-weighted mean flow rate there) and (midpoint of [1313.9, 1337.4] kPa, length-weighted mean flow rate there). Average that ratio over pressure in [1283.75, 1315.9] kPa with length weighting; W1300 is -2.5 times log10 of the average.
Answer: 0.11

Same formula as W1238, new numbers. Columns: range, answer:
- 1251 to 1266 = 12.2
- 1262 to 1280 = 22.8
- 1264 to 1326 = 19.8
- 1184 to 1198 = 9.01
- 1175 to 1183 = 25.8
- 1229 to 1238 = 26.2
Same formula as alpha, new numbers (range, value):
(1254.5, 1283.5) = 25.9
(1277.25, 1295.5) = 28.2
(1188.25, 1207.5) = 11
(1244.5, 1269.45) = 19.7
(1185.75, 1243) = 19.3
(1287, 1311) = 23.9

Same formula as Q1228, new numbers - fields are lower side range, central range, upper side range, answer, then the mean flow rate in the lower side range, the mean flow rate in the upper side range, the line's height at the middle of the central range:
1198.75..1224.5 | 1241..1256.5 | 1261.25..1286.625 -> 0.391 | 16.8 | 28.2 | 23.6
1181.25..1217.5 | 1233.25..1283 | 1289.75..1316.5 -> -0.157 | 15.2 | 24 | 20.2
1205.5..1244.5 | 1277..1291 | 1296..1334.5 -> -0.177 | 22.8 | 25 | 24.3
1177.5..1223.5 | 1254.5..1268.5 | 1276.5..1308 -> 0.027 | 17.7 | 25.8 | 23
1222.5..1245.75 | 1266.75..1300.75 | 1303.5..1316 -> -0.139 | 25.6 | 23.7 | 24.3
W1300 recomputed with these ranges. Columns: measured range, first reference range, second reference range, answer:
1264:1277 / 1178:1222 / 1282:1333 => -0.25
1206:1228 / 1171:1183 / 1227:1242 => 0.30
